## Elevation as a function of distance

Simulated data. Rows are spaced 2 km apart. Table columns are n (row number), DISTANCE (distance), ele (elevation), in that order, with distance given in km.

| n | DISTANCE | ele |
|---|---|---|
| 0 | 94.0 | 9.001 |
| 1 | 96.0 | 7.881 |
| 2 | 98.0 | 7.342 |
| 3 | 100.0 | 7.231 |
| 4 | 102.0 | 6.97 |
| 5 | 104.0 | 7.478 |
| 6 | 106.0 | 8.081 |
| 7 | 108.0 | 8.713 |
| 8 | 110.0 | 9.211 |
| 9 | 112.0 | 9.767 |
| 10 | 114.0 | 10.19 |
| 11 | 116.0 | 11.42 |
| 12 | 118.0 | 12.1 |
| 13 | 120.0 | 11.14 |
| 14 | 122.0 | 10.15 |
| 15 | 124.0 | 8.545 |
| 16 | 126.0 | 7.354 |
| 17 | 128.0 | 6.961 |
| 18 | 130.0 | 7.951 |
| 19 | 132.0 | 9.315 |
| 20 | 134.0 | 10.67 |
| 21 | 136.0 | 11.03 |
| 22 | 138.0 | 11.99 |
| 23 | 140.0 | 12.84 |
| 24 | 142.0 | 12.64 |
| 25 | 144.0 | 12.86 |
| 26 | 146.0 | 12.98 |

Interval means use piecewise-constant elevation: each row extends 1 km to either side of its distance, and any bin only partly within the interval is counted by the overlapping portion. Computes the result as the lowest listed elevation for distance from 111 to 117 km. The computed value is 9.767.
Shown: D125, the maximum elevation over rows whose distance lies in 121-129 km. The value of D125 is 10.15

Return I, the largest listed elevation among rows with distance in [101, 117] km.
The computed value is 11.42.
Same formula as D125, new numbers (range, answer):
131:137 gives 11.03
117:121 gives 12.1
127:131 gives 7.951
